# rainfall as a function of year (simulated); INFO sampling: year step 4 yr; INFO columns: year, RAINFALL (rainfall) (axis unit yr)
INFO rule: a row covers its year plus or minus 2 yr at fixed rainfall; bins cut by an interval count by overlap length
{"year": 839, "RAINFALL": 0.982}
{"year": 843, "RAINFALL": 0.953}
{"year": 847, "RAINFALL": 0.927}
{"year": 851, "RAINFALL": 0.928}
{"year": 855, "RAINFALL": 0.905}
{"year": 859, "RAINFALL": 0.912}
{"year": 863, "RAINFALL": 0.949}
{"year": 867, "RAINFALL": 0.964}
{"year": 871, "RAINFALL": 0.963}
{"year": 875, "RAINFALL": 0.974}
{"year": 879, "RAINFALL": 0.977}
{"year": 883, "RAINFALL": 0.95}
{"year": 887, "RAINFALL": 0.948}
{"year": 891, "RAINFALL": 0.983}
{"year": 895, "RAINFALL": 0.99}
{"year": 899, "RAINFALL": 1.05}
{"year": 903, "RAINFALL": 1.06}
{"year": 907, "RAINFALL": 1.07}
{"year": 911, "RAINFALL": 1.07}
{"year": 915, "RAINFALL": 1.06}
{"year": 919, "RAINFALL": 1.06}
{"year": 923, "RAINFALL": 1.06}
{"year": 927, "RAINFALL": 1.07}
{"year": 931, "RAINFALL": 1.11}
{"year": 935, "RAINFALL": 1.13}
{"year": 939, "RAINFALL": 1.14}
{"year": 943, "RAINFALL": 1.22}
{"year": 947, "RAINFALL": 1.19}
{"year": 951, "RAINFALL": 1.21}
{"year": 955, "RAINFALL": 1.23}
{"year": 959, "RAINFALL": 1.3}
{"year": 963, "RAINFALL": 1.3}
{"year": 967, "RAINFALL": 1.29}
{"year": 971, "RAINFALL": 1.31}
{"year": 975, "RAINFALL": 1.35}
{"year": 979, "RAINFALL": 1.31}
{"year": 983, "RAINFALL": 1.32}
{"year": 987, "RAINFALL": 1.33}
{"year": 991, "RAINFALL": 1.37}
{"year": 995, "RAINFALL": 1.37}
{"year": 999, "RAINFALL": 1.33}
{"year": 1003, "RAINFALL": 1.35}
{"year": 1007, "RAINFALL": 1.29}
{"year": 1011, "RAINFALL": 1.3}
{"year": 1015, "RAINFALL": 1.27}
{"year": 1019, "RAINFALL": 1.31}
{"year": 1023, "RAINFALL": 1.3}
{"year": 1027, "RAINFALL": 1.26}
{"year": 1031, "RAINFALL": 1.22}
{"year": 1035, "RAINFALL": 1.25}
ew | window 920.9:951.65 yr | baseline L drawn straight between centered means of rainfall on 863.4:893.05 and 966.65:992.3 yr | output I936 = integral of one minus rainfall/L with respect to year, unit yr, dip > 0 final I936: 0.9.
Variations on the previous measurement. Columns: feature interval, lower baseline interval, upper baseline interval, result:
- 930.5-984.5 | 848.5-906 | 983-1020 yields -2.1 yr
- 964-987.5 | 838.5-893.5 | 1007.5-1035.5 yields -2.7 yr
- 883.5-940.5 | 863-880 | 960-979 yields 2.8 yr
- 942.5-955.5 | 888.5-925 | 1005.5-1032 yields -0.9 yr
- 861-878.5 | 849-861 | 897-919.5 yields -0.1 yr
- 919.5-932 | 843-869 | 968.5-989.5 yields 0.9 yr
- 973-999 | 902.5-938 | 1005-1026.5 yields -2.4 yr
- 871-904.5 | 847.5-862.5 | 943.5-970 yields 1.2 yr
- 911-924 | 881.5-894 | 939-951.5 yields 0.3 yr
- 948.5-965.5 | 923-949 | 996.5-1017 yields -1.0 yr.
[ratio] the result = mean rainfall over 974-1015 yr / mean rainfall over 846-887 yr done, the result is 1.41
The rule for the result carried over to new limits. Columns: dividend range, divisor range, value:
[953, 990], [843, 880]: 1.38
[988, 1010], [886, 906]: 1.32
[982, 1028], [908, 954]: 1.18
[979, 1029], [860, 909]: 1.33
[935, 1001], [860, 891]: 1.33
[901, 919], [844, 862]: 1.15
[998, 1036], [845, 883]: 1.36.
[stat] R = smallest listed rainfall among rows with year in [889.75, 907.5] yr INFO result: 0.983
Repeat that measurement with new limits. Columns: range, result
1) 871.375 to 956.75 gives 0.948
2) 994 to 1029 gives 1.26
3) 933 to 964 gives 1.13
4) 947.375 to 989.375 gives 1.21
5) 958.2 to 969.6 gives 1.29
